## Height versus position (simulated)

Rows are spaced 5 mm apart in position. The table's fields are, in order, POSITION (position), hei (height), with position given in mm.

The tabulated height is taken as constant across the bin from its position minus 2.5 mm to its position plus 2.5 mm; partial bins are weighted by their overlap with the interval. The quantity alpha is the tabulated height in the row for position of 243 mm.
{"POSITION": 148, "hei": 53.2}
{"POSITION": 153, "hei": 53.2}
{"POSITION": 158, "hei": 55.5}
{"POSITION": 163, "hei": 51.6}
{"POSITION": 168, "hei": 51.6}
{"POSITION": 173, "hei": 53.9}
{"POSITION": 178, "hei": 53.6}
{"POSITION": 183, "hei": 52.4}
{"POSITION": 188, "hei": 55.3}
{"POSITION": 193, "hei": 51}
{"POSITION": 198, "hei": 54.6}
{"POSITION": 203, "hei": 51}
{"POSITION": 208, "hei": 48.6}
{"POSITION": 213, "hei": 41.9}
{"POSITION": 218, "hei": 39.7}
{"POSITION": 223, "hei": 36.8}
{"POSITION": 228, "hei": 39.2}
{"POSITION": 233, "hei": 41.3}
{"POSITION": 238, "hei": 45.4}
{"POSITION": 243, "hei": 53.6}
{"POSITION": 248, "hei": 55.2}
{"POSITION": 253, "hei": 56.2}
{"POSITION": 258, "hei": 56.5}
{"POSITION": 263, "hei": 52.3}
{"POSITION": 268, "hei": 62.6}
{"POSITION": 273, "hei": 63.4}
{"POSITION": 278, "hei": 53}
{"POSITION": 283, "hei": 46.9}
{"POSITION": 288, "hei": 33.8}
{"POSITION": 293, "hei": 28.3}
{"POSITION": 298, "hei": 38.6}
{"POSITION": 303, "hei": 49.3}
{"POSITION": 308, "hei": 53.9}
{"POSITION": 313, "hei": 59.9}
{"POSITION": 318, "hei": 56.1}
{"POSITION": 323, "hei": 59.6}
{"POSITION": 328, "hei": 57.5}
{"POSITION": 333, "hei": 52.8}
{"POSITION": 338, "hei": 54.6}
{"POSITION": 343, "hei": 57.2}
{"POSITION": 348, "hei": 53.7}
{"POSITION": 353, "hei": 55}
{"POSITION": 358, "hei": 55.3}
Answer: 53.6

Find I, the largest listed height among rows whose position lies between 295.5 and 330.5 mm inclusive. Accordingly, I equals 59.9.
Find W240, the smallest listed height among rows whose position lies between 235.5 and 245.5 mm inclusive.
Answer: 45.4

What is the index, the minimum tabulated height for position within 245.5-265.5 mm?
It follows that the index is 52.3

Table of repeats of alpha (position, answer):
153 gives 53.2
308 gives 53.9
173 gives 53.9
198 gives 54.6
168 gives 51.6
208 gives 48.6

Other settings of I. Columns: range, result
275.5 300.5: 53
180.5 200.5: 55.3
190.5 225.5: 54.6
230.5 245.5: 53.6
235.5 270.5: 62.6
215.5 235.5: 41.3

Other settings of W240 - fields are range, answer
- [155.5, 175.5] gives 51.6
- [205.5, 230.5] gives 36.8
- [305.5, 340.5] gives 52.8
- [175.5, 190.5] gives 52.4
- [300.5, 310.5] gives 49.3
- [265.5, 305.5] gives 28.3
